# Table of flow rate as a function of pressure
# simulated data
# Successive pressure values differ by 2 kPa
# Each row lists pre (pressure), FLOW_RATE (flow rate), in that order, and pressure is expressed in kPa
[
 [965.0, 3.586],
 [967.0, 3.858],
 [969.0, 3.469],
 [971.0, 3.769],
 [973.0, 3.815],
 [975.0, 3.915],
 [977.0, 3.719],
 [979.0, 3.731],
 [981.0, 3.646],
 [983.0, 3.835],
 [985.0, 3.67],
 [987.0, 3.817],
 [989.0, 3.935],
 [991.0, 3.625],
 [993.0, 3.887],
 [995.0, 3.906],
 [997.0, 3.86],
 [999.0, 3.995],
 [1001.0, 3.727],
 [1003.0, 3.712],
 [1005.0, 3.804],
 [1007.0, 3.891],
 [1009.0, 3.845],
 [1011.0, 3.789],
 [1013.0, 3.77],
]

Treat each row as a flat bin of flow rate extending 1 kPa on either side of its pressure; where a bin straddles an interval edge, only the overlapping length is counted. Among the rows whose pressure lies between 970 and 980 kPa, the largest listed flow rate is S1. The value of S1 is 3.915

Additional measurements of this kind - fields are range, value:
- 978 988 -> 3.835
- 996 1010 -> 3.995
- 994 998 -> 3.906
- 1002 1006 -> 3.804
